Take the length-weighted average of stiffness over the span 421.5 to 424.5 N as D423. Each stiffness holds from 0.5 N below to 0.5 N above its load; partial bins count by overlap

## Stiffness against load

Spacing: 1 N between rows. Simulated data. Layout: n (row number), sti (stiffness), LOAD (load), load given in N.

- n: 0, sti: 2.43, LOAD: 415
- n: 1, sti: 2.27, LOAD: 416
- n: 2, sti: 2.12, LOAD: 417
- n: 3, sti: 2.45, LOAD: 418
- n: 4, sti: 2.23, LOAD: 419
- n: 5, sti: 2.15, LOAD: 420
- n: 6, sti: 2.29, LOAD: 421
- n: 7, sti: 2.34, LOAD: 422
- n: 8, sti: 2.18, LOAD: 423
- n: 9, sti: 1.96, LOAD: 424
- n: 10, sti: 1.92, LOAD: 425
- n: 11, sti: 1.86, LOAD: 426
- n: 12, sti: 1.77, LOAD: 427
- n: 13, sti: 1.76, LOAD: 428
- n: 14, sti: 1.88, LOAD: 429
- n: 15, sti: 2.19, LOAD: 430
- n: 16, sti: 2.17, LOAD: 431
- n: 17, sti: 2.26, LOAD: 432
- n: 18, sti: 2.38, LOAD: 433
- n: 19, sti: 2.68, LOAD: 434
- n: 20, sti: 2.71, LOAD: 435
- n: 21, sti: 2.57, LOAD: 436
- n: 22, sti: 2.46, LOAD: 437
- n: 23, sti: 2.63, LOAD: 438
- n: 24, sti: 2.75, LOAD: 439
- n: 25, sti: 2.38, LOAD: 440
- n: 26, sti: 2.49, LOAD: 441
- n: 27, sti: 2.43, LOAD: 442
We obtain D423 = 2.16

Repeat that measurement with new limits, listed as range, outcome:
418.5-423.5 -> 2.24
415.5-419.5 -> 2.27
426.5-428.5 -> 1.77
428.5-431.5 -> 2.08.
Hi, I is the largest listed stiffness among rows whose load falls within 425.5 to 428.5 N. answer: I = 1.86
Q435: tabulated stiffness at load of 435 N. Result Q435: 2.71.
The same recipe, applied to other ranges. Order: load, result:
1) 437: 2.46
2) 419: 2.23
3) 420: 2.15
